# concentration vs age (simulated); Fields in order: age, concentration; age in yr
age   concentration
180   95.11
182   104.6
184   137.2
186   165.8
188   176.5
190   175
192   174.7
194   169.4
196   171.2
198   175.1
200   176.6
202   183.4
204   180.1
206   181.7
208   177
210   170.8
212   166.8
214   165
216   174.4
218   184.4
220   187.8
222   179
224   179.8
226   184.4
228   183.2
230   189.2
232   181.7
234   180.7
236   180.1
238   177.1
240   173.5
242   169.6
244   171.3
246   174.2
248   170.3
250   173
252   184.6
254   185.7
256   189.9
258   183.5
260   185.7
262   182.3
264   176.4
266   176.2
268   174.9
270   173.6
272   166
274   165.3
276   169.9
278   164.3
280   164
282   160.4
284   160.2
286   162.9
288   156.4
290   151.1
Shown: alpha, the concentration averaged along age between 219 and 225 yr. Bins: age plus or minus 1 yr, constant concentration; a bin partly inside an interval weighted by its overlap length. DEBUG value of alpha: 182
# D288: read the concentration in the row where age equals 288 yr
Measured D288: 156.4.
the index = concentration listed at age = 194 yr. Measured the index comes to 169.4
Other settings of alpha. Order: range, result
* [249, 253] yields 179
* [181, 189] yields 146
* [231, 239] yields 180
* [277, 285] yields 162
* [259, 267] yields 180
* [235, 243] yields 175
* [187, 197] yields 173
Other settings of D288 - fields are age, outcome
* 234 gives 180.7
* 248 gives 170.3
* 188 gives 176.5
